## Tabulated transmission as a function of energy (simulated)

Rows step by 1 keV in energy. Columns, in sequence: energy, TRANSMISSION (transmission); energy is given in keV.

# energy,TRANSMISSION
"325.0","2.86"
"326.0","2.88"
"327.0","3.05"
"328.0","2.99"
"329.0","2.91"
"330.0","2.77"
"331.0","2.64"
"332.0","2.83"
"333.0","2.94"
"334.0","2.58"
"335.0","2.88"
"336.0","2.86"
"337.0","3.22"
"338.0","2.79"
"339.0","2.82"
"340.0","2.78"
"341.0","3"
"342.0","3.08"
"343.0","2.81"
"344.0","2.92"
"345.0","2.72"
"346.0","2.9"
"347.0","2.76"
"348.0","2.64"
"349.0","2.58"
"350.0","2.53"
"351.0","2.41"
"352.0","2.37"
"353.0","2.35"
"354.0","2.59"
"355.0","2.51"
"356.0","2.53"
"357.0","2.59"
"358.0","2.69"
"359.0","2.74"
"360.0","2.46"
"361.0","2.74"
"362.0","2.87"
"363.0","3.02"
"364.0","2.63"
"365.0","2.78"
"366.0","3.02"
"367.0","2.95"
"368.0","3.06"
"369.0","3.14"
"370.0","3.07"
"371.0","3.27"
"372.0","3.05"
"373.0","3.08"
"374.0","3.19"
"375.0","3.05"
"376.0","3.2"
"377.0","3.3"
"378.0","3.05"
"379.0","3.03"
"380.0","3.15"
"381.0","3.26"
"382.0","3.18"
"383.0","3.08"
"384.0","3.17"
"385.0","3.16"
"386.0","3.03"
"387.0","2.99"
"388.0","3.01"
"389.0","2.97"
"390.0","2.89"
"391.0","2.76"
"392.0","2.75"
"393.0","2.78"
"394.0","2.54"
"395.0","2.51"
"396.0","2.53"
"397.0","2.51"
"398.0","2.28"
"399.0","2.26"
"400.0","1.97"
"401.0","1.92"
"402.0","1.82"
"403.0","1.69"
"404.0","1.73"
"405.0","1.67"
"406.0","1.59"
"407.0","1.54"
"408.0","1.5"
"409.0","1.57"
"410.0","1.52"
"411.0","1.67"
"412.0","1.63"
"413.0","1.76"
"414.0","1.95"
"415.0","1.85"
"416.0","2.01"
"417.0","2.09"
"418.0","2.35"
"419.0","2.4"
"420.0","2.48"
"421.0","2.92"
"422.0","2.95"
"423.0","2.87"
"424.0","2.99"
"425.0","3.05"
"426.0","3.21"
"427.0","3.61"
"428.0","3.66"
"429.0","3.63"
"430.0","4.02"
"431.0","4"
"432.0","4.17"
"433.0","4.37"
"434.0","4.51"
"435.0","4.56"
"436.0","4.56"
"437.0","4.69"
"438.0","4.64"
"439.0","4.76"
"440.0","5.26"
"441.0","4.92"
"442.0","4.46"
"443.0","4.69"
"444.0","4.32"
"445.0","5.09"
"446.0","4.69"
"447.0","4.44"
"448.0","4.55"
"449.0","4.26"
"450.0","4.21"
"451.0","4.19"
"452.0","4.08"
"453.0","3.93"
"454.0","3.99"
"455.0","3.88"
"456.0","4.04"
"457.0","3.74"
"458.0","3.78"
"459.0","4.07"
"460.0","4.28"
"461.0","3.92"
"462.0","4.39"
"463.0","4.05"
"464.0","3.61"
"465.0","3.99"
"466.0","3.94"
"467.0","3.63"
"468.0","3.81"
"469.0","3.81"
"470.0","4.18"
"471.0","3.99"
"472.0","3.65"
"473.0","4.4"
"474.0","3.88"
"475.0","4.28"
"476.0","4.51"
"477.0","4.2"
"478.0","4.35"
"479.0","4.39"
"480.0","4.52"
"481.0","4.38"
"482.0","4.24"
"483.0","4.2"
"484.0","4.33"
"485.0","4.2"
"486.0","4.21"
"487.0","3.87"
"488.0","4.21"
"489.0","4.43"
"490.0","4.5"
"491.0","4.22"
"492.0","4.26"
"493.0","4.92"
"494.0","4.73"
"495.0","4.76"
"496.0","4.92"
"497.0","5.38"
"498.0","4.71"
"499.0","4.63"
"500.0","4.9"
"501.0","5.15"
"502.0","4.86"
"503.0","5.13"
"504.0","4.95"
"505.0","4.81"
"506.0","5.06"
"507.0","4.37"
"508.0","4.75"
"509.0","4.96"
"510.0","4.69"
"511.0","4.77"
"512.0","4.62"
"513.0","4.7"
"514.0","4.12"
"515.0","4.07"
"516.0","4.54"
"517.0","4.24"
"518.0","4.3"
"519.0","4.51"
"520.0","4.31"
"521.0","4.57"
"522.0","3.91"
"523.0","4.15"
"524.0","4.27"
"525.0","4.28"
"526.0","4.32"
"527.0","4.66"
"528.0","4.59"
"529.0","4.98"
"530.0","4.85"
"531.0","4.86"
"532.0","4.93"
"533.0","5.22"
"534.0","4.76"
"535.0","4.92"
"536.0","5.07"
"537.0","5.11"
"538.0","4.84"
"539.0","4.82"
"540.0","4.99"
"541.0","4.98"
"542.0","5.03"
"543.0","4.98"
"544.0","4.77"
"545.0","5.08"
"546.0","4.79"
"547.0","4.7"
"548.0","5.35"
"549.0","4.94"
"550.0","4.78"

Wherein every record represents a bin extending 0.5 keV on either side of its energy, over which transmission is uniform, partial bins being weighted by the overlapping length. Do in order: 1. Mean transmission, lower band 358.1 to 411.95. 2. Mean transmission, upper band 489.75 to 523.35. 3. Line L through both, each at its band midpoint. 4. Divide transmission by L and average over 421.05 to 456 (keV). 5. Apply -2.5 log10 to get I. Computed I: -0.18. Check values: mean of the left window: 2.63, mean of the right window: 4.63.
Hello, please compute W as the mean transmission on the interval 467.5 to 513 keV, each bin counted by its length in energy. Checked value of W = 4.49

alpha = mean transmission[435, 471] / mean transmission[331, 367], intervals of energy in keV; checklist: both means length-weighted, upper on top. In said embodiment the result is 1.6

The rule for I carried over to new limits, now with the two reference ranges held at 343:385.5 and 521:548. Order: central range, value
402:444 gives 0.17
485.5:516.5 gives -0.06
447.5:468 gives -0.03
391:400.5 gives 0.29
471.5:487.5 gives -0.02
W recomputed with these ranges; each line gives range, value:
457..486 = 4.1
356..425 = 2.58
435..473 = 4.24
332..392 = 2.88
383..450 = 3.08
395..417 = 1.88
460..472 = 3.94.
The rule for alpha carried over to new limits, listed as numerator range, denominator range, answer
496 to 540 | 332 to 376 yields 1.67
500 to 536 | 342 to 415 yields 1.79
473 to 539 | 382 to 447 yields 1.51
